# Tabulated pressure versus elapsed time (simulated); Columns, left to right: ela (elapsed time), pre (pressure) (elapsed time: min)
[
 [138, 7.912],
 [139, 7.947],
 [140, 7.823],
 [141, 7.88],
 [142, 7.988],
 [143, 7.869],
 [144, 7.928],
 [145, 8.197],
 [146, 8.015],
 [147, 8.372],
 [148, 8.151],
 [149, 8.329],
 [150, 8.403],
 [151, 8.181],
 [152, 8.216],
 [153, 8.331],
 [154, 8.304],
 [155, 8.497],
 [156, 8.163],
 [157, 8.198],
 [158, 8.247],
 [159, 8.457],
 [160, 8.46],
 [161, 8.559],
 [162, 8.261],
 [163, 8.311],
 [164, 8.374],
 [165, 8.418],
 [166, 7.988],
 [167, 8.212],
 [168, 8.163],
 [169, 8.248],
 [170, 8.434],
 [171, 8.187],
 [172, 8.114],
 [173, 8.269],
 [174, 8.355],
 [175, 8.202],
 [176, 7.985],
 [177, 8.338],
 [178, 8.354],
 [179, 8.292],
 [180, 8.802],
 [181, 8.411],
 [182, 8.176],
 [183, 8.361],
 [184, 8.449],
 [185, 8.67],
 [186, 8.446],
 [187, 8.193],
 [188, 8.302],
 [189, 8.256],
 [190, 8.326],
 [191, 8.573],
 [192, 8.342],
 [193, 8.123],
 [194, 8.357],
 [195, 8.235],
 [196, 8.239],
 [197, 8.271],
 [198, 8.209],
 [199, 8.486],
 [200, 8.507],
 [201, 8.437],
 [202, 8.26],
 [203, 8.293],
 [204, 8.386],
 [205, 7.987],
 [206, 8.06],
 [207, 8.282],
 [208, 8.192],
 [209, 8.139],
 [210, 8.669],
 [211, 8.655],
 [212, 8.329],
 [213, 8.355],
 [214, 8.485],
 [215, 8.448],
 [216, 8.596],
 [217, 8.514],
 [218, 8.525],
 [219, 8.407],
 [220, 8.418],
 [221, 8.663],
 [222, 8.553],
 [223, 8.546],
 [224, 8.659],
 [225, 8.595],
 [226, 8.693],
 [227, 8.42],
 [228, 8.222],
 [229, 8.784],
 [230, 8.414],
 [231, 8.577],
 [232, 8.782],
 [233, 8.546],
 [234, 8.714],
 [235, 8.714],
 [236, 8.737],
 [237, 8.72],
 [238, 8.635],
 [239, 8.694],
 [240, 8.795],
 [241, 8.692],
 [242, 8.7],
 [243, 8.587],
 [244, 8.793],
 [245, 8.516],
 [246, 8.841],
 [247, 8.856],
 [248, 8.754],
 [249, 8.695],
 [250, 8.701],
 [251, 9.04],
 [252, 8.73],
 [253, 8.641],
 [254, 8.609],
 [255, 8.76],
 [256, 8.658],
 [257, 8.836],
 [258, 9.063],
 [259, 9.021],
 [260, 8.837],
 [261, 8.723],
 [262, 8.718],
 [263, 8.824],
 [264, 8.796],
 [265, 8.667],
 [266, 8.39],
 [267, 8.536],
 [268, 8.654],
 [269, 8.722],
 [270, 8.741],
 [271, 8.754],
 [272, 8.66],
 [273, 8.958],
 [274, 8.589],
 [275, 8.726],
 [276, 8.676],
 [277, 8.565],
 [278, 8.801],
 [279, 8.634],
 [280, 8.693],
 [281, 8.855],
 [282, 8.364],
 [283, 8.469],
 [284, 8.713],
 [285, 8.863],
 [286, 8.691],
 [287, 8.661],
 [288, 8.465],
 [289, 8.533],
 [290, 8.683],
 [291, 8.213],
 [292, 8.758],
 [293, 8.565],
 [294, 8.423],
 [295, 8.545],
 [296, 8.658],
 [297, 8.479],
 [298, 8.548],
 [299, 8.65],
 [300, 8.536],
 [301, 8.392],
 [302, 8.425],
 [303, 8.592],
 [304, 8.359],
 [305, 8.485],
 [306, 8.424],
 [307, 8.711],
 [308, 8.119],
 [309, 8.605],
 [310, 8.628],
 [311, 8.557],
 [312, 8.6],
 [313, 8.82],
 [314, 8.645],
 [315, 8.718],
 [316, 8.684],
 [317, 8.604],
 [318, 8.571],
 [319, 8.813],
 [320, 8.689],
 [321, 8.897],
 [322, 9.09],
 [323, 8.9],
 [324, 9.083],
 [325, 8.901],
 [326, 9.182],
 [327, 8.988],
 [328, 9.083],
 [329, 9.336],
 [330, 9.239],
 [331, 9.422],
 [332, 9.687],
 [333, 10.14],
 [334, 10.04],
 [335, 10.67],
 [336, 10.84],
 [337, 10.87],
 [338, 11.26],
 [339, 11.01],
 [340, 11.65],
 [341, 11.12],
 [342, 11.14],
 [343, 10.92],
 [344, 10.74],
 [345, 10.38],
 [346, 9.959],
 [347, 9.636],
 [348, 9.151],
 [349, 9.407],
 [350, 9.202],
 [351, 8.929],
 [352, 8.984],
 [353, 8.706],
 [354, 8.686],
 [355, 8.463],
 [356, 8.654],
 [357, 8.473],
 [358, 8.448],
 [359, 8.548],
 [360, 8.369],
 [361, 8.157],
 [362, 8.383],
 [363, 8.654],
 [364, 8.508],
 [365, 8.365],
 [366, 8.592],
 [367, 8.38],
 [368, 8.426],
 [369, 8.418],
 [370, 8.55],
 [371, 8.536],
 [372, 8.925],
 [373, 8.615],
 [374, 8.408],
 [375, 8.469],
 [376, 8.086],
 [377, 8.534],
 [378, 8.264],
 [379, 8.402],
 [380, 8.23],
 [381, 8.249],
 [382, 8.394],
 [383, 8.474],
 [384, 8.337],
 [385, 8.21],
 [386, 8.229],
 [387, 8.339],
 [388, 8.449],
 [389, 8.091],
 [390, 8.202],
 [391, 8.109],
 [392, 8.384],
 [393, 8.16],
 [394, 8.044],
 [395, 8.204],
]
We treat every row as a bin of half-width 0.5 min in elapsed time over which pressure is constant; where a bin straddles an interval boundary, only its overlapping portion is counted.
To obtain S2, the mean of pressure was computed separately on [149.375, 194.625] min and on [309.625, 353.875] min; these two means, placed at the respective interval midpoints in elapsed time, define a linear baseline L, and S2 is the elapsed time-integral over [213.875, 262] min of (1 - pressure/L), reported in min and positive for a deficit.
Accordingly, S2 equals 0.8 min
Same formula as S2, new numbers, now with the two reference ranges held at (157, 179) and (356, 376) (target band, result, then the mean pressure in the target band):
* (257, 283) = -1.03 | 8.72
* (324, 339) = -2.49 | 9.85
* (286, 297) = -0.19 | 8.55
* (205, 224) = -0.23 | 8.43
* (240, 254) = -0.62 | 8.73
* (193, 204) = -0.01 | 8.32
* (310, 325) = -0.59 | 8.76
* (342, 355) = -1.71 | 9.58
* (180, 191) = -0.12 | 8.39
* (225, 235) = -0.28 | 8.58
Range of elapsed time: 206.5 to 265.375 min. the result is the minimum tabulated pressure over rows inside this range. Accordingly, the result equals 8.139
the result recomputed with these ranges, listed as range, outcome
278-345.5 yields 8.119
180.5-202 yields 8.123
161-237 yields 7.985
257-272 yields 8.39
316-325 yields 8.571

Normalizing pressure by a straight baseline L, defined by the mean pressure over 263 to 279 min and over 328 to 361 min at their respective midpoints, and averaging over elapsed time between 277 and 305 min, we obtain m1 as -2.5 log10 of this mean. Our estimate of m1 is 0.05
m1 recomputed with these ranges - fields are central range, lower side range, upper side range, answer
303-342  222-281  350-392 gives -0.09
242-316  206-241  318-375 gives 0.03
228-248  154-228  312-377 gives -0.01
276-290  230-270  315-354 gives 0.05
